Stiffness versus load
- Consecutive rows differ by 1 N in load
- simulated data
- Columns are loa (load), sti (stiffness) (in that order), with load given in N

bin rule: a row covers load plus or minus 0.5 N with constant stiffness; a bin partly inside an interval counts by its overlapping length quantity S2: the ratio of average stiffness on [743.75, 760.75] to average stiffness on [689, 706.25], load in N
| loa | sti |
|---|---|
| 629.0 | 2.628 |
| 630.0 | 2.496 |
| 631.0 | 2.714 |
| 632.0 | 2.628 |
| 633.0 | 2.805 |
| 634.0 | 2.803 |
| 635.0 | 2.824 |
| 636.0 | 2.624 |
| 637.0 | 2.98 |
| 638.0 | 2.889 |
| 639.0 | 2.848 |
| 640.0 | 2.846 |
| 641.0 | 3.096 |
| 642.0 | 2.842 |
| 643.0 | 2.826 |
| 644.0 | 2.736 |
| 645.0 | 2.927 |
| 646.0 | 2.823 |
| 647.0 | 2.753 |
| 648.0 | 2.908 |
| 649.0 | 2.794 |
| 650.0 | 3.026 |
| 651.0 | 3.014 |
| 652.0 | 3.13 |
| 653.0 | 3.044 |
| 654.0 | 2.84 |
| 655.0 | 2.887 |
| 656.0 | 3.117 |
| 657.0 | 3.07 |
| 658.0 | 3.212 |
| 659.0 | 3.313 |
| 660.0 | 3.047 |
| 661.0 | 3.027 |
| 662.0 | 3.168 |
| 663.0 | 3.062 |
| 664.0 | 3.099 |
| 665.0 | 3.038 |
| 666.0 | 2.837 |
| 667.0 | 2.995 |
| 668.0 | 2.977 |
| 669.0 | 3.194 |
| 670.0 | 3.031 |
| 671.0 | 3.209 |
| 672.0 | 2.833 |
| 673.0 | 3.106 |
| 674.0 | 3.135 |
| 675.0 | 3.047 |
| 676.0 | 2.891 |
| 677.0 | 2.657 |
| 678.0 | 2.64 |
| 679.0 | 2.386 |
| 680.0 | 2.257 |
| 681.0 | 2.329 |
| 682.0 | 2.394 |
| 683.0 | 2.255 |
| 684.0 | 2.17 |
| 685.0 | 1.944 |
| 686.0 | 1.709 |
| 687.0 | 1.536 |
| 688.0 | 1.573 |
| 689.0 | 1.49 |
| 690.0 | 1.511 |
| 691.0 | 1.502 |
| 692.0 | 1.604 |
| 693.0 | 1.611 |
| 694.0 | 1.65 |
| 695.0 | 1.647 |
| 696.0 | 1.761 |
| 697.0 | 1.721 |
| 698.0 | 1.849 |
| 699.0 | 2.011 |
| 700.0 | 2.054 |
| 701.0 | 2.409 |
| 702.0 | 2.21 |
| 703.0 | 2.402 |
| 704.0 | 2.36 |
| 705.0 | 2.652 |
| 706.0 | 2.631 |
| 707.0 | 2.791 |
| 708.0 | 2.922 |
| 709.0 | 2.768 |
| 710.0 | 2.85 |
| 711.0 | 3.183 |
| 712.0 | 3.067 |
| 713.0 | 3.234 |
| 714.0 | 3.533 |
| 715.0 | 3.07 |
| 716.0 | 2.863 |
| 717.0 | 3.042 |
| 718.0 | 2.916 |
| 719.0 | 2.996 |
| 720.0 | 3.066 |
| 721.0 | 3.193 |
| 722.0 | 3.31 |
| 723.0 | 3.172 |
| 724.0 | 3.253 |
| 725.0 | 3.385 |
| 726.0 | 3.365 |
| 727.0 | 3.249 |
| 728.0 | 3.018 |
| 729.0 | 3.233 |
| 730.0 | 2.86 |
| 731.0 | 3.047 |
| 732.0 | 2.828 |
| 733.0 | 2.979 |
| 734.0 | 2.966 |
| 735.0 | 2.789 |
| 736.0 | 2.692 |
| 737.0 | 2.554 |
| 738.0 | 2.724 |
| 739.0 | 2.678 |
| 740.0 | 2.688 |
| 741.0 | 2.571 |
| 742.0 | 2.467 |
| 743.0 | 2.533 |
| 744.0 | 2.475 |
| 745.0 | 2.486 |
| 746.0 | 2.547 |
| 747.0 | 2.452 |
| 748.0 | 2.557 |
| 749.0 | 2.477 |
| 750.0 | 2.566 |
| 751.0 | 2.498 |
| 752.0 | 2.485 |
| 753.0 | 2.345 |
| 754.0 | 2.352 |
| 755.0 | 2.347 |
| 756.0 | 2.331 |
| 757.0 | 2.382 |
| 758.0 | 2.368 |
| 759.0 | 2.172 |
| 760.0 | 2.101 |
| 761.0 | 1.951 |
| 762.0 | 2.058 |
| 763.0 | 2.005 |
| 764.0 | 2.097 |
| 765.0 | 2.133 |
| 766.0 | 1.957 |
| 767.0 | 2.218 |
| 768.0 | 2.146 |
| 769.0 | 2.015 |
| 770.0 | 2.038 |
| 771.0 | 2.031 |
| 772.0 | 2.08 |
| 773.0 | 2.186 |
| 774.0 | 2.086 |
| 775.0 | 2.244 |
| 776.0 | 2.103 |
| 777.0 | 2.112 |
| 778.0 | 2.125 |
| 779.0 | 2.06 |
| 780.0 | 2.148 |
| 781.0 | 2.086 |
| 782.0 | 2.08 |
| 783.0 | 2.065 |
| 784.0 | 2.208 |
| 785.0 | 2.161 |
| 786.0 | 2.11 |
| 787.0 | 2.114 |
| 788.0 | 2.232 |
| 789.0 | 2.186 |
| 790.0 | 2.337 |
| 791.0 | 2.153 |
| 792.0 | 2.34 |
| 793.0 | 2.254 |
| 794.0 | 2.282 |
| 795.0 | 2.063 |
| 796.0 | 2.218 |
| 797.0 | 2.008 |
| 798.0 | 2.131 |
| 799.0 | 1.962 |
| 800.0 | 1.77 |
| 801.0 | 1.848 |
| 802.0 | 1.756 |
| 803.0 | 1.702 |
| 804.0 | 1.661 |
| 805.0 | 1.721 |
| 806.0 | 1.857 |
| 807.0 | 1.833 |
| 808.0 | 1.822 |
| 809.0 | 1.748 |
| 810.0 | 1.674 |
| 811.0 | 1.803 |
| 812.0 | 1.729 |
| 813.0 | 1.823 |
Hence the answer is 1.23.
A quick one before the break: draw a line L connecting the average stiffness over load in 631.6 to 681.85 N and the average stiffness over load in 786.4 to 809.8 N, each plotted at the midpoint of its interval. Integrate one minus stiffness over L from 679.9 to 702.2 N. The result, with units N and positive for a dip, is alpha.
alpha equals 6.81 N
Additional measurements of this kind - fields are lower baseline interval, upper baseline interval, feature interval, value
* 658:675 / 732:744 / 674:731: 6.6 N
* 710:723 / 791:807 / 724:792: 3.6 N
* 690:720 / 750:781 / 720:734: -4.7 N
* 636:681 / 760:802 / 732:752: -2.1 N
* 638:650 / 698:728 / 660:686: 0.9 N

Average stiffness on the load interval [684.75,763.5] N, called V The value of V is 2.52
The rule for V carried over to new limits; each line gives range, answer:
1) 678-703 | 1.92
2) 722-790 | 2.44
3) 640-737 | 2.71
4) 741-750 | 2.51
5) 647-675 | 3.04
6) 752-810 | 2.09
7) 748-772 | 2.22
